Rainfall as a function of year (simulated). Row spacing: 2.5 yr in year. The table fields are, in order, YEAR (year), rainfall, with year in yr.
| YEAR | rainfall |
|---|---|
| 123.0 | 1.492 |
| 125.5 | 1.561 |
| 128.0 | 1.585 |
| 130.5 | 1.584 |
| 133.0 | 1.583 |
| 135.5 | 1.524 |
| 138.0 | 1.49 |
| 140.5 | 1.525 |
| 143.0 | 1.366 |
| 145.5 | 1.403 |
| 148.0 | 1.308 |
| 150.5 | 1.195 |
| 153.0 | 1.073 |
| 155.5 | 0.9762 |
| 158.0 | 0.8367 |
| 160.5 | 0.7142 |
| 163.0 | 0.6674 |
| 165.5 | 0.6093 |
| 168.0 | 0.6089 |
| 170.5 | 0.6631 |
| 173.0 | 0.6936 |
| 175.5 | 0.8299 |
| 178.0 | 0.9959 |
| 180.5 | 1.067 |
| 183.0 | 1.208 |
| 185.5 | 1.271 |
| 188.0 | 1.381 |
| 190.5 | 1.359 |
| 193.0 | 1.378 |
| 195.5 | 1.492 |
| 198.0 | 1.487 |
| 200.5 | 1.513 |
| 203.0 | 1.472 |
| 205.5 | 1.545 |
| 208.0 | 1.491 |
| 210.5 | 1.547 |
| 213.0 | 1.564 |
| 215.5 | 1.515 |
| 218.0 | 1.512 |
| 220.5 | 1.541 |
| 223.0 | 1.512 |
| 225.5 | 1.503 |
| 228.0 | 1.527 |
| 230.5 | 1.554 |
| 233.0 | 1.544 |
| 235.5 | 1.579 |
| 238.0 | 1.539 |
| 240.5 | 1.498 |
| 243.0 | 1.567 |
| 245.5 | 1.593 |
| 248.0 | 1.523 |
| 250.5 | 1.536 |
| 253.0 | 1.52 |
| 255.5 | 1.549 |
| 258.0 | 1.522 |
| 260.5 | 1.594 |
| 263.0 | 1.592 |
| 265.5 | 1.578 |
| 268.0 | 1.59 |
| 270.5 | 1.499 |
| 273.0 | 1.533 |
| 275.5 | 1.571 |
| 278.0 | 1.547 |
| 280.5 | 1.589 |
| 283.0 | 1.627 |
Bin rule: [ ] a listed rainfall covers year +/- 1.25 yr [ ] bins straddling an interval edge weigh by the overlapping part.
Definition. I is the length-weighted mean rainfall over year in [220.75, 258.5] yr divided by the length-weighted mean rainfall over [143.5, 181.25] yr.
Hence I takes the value 1.7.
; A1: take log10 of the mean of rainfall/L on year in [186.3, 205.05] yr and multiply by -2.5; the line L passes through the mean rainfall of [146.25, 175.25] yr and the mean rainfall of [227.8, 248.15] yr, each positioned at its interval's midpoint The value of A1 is -0.23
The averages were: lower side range 0.858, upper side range 1.55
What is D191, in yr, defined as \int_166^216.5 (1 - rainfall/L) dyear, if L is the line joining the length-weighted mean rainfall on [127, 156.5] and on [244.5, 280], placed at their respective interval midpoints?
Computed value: 7.5 yr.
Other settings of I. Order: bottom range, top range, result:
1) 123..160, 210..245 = 1.14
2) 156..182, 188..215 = 1.90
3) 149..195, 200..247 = 1.56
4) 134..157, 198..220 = 1.15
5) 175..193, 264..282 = 1.31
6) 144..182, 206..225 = 1.67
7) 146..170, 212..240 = 1.71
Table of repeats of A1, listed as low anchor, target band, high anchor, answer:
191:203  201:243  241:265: -0.019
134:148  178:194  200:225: 0.191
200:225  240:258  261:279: 0.003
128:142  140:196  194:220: 0.399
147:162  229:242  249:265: -0.077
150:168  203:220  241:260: -0.224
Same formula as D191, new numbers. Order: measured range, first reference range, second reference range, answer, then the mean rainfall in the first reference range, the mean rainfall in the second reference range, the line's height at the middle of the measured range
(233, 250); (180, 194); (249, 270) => -0.67 yr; 1.29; 1.56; 1.49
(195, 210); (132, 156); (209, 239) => -0.16 yr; 1.35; 1.54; 1.49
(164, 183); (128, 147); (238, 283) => 8.88 yr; 1.5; 1.55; 1.52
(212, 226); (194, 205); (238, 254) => -0.12 yr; 1.49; 1.54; 1.51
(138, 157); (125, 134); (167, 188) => 1.08 yr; 1.58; 0.948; 1.34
